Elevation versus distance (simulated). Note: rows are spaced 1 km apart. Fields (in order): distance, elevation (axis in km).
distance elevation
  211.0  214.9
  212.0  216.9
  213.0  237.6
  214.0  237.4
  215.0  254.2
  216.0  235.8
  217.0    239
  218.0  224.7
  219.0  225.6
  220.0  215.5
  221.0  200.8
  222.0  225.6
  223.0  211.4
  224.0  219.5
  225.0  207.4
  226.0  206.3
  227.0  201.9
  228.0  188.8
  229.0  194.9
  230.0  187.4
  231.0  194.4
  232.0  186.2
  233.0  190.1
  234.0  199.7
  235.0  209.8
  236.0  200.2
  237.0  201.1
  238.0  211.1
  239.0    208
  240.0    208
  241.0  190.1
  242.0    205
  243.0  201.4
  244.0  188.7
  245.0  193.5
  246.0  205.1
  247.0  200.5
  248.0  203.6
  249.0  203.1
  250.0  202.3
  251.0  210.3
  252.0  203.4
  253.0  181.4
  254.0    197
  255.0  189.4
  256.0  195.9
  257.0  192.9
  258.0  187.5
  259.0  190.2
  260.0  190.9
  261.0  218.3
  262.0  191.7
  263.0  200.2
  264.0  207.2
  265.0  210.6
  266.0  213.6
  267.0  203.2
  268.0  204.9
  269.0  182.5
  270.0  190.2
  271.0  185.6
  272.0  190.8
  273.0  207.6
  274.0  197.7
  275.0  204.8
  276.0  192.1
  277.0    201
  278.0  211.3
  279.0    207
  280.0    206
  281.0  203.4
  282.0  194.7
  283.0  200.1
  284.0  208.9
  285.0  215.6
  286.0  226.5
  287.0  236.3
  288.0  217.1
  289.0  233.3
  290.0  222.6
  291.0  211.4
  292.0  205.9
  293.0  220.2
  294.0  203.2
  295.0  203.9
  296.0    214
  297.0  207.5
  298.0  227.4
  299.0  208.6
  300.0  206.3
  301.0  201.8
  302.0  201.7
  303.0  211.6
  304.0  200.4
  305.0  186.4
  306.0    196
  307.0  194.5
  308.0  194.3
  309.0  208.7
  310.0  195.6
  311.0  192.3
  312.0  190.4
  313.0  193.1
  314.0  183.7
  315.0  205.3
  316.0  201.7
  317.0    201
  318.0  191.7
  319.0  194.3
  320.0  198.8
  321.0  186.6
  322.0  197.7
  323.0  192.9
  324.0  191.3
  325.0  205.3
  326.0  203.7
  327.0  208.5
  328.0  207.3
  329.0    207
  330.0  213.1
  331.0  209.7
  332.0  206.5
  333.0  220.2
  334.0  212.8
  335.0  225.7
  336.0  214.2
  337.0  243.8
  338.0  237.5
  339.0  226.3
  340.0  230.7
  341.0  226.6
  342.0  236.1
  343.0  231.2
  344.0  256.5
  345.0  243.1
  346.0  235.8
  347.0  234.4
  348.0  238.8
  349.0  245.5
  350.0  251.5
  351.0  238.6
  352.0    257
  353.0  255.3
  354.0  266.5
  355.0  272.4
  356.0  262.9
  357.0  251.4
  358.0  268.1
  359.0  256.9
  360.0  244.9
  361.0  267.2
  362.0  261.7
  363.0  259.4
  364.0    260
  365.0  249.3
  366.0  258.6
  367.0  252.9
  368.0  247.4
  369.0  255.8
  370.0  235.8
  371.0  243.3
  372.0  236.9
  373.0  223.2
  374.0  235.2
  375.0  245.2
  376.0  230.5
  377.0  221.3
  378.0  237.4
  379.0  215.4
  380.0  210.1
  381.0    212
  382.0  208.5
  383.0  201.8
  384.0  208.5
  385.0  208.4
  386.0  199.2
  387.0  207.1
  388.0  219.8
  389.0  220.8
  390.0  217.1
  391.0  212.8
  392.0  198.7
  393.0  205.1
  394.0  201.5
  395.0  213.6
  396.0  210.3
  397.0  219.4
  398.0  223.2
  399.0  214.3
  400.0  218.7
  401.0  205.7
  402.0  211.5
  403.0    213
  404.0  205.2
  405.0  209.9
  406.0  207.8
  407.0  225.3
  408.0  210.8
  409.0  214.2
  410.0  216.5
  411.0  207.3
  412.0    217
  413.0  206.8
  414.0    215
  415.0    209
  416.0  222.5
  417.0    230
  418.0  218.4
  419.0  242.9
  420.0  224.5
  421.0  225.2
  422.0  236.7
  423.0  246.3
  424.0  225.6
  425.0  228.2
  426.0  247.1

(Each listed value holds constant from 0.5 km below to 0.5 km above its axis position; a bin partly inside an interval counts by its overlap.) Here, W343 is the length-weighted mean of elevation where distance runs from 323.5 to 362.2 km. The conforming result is 235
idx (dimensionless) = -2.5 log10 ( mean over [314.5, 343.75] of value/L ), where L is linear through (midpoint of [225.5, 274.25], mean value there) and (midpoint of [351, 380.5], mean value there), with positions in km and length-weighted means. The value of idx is 0.10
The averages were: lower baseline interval 198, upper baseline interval 248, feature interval 212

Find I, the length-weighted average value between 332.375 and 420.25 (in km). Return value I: 229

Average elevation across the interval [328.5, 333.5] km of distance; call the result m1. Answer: 211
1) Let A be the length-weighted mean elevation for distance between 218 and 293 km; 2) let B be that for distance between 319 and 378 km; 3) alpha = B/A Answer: 1.15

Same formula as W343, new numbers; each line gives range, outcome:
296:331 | 201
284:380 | 224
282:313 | 208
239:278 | 199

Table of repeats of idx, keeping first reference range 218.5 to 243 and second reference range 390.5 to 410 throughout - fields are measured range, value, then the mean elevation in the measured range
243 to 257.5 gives 0.04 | 198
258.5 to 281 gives 0.03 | 200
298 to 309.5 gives 0.03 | 202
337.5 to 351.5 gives -0.14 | 238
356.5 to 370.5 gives -0.21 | 255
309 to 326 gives 0.06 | 196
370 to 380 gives -0.10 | 231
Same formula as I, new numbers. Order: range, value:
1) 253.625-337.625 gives 204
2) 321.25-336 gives 207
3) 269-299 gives 208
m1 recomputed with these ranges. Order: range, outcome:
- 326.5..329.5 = 208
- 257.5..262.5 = 196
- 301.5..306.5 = 199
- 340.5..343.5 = 231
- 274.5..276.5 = 198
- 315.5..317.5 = 201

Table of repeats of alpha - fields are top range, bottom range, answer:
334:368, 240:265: 1.24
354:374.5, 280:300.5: 1.18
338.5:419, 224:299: 1.13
